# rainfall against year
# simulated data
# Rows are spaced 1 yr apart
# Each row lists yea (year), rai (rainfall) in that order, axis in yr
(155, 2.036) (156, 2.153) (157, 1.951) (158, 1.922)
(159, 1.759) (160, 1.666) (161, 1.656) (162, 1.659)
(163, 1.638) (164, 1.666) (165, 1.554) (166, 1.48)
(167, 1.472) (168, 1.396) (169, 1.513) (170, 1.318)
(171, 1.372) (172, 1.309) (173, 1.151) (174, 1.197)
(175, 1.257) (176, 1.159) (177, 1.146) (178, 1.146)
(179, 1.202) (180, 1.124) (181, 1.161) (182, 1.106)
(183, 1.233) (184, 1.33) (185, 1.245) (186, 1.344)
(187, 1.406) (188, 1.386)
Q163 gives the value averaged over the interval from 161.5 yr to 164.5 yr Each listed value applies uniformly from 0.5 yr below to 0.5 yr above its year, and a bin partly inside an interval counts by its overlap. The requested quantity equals 1.65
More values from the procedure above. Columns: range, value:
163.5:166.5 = 1.57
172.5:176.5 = 1.19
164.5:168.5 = 1.48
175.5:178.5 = 1.15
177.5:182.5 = 1.15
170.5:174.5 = 1.26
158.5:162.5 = 1.69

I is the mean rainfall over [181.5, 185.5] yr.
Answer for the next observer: 1.23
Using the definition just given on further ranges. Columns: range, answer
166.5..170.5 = 1.42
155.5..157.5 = 2.05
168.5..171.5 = 1.4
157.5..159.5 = 1.84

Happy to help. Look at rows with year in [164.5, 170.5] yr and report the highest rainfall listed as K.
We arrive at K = 1.554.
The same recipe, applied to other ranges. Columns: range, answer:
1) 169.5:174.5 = 1.372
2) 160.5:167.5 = 1.666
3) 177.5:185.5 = 1.33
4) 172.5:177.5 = 1.257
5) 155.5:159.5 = 2.153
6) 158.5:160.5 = 1.759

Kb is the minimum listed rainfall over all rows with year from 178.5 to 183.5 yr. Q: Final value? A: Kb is 1.106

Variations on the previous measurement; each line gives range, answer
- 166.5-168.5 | 1.396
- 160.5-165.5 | 1.554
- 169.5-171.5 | 1.318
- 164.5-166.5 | 1.48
